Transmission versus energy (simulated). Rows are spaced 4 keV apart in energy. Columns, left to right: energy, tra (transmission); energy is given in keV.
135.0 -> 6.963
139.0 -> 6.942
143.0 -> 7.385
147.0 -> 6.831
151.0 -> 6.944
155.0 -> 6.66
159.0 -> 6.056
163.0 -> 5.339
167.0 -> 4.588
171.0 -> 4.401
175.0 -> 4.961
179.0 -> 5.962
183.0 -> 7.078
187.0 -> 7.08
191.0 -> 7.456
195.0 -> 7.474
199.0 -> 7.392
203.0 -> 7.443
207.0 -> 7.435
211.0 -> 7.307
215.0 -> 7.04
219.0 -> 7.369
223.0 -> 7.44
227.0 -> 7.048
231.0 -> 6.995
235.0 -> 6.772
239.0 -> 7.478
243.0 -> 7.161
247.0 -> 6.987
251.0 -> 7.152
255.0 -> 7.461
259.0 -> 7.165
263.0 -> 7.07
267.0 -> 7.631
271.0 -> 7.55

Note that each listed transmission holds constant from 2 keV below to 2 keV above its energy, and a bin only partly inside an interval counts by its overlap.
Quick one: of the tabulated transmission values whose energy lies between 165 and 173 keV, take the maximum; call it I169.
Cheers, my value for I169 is 4.588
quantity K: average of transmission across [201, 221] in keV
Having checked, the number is 7.32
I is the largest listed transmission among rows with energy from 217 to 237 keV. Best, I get 7.44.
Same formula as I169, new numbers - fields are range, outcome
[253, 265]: 7.461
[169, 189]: 7.08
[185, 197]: 7.474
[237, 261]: 7.478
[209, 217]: 7.307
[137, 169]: 7.385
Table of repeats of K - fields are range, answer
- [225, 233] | 7.02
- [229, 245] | 7.1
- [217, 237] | 7.12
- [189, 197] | 7.46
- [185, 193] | 7.27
